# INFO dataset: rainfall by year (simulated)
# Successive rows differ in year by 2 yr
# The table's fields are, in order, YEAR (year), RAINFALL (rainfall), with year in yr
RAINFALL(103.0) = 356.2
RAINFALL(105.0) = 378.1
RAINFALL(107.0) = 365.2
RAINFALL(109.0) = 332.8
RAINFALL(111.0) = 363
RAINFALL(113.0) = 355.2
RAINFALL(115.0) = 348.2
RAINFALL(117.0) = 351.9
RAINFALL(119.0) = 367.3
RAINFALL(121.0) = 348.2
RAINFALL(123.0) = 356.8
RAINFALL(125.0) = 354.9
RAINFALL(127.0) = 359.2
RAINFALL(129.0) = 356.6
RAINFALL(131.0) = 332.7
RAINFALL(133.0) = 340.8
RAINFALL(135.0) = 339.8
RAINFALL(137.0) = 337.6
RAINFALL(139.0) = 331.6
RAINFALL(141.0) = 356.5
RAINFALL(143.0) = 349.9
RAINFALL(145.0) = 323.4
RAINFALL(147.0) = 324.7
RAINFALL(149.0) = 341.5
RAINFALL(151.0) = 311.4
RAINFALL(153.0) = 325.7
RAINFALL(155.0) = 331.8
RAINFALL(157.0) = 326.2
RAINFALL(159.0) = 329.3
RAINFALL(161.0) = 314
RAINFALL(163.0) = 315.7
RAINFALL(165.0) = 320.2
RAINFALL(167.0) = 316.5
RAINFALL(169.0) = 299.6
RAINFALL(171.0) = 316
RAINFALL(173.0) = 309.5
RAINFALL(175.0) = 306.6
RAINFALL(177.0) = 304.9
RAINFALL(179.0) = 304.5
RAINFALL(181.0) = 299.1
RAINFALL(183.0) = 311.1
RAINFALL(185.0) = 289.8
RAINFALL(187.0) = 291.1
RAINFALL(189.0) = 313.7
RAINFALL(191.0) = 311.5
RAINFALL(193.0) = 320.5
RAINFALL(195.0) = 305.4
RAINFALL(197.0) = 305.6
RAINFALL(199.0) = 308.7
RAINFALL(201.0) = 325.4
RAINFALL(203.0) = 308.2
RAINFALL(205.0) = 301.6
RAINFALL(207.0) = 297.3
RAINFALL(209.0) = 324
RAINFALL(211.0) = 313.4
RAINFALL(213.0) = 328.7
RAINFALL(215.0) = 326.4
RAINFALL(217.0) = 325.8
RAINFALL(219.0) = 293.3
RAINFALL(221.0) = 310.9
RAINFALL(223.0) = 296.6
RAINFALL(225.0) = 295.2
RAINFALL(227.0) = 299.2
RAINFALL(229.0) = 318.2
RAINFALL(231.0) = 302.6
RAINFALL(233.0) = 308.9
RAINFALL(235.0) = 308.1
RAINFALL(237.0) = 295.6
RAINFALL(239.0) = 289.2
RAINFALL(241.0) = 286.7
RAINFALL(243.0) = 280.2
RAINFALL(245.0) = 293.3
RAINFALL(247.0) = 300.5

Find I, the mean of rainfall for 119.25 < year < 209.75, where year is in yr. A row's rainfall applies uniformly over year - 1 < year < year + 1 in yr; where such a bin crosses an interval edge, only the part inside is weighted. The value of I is 323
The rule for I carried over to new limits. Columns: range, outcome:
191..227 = 311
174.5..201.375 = 307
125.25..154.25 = 338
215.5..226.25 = 305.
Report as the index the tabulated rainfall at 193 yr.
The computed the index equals 320.5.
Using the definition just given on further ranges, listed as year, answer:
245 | 293.3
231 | 302.6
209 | 324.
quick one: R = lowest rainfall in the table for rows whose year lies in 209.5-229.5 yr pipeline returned 293.3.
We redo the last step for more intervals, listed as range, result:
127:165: 311.4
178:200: 289.8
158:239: 289.2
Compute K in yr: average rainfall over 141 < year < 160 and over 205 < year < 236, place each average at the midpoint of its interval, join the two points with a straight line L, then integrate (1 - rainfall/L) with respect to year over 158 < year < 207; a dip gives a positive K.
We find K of 1.8 yr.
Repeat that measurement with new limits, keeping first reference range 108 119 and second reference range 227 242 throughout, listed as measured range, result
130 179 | 1.5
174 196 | 1.1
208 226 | -0.2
